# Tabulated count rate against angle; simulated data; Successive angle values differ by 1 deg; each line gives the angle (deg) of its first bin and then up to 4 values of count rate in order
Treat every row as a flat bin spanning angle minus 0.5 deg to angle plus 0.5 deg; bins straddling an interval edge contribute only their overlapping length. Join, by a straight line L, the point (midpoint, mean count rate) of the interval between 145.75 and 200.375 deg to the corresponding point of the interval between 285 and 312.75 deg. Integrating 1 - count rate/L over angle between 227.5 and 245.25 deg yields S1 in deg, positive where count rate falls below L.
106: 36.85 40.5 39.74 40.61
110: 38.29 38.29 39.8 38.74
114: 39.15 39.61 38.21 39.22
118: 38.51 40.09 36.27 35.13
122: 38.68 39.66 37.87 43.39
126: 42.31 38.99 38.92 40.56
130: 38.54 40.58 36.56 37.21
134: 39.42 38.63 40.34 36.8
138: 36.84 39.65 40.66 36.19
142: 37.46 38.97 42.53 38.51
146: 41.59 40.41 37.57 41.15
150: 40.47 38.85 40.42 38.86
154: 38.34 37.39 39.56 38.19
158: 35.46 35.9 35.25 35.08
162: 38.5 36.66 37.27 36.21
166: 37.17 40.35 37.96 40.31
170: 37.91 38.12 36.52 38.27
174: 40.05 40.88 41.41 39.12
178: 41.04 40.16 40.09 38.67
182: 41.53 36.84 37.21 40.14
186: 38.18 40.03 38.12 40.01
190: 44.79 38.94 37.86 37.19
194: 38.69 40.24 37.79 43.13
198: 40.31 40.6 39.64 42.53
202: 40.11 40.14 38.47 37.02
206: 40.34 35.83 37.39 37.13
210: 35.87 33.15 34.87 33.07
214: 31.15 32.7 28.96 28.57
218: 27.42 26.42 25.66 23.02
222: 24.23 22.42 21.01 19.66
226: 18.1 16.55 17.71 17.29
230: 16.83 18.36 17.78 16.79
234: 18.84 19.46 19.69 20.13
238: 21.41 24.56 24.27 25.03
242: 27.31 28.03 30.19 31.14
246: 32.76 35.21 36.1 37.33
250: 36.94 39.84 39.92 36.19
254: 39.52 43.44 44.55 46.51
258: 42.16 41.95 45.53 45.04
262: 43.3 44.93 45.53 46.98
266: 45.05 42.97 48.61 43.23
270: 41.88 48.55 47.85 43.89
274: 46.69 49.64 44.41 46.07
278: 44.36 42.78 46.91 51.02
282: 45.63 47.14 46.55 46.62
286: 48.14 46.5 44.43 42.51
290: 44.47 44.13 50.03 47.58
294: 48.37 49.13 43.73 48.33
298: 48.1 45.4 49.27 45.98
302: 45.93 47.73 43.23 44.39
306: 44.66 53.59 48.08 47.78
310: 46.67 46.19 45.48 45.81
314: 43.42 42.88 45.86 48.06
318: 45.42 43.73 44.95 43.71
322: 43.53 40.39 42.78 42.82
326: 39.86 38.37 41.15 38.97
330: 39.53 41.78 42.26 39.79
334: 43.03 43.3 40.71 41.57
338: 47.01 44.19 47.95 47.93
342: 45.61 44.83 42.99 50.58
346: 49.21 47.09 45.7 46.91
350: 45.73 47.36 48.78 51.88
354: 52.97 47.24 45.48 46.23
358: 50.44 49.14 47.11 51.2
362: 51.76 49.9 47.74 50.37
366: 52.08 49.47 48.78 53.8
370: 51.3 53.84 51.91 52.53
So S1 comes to 8.7 deg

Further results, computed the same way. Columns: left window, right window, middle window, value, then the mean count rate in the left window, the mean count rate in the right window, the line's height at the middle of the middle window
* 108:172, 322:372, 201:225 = 5.46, 38.7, 46.3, 41.4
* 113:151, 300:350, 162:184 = 0.78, 39.1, 44.6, 40.3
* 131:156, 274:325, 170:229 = 9.14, 39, 46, 41.5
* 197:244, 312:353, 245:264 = -4.26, 28.1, 44.2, 33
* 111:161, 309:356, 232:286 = 5.11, 38.8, 44.7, 42.5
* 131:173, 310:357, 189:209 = 0.26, 38.3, 44.7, 40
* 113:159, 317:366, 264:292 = -1.54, 38.9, 45.5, 43.5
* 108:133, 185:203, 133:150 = 0.07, 39.1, 39.9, 39.3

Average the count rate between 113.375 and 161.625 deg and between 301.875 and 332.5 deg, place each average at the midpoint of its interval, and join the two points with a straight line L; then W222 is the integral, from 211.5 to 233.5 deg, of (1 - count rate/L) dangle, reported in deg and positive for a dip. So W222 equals 9.4 deg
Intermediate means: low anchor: 38.7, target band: 23.6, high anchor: 44.1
